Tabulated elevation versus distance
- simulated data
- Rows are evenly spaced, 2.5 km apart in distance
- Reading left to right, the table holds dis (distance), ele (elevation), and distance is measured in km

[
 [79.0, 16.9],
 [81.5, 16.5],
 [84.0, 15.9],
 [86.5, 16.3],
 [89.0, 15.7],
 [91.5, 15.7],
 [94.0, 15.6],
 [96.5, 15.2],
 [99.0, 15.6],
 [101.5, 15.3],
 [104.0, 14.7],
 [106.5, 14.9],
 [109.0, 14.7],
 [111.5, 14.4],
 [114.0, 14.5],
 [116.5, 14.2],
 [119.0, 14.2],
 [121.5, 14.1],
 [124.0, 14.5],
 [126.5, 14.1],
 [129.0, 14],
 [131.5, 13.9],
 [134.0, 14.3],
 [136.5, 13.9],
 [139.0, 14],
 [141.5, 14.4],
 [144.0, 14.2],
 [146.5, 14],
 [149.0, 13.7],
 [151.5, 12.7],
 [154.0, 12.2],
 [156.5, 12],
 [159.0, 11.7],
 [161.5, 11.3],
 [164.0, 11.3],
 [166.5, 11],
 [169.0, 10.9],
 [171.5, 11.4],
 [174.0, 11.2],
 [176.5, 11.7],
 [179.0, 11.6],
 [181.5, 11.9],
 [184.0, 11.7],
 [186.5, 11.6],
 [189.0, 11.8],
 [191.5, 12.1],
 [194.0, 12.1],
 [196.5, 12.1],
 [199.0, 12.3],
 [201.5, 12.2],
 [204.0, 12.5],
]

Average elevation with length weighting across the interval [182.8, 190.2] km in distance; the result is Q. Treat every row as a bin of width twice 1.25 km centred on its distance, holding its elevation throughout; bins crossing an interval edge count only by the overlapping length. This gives 11.7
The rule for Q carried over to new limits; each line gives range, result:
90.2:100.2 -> 15.5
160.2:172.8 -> 11.2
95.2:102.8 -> 15.4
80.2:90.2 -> 16.1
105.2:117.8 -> 14.5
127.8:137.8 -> 14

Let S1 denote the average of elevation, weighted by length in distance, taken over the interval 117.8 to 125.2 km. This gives 14.3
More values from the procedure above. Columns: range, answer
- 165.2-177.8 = 11.2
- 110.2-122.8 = 14.3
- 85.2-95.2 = 15.8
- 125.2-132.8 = 14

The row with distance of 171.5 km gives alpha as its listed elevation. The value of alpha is 11.4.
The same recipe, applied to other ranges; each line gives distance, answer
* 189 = 11.8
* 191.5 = 12.1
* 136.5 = 13.9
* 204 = 12.5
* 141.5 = 14.4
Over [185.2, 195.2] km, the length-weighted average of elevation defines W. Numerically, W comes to 11.9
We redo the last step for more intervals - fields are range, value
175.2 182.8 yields 11.7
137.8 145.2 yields 14.2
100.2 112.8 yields 14.8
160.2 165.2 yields 11.3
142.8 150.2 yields 14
